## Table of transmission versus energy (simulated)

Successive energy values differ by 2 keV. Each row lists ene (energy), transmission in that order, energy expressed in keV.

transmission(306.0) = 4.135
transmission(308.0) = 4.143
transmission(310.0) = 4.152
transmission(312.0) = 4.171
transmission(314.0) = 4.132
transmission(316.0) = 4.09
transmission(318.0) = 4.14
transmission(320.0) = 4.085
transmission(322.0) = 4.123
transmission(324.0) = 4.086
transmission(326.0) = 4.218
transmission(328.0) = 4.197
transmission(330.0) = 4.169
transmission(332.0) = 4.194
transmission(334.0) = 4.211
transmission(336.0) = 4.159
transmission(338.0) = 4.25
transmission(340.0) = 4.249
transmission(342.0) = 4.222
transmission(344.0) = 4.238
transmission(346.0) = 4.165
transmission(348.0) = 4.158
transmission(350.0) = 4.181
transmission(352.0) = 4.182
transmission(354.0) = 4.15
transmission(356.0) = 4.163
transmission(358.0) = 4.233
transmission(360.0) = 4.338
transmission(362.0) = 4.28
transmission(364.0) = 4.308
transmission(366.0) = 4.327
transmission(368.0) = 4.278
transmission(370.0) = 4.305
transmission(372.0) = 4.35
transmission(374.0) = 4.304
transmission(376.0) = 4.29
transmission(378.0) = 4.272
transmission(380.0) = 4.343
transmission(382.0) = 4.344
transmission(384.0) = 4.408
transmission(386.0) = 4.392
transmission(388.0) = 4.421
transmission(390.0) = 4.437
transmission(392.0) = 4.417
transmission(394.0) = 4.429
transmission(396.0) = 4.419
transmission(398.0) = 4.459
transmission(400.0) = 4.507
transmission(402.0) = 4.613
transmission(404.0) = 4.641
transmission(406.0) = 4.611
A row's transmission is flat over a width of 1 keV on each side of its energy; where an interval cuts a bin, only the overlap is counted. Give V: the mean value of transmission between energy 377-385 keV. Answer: 4.34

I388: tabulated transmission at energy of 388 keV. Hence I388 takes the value 4.421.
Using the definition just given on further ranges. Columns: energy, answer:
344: 4.238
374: 4.304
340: 4.249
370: 4.305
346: 4.165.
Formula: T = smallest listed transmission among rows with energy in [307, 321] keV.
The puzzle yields 4.085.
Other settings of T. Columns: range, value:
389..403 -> 4.417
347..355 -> 4.15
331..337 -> 4.159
